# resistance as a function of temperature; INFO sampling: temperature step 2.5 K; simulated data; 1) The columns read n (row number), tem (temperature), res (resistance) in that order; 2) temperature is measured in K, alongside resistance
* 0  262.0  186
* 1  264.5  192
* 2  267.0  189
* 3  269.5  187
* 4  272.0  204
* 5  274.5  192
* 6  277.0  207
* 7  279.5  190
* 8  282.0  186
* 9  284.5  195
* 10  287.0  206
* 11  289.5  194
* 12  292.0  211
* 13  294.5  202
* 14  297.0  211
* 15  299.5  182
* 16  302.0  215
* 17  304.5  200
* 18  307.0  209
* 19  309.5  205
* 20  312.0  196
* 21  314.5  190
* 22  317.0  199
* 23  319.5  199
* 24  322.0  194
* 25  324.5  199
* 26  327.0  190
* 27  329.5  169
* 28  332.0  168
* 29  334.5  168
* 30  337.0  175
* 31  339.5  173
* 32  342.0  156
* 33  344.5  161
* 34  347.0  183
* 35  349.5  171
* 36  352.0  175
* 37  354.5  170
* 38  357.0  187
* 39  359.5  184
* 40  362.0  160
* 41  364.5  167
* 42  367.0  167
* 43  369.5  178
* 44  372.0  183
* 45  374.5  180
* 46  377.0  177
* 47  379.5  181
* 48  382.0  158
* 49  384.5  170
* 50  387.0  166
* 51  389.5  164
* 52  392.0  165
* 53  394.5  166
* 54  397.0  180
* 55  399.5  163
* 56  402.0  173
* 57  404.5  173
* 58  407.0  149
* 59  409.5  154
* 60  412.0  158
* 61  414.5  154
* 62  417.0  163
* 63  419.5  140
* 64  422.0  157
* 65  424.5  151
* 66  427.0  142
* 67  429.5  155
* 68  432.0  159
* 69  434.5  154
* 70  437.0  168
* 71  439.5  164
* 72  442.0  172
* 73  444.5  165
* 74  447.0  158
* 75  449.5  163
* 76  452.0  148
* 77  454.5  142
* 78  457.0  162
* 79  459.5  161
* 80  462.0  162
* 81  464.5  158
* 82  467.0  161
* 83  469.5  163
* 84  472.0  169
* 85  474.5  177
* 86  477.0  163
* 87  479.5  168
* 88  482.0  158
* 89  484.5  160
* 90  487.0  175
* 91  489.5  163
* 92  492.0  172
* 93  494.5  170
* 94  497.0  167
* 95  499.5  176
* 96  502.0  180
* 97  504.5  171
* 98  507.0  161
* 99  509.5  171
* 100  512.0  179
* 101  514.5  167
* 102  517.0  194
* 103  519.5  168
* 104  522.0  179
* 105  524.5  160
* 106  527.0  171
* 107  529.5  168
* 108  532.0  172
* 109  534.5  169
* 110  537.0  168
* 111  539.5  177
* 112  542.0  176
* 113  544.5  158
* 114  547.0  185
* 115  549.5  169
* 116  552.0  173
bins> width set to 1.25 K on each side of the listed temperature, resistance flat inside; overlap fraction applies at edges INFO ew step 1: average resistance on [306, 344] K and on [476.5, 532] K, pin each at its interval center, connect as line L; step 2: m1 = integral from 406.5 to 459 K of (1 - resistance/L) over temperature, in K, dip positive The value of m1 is 5.9 K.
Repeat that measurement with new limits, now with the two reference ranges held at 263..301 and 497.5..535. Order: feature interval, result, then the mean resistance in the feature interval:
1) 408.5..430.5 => 3.6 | 153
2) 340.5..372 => 2.8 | 172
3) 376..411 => 3.4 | 167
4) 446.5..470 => 2.7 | 158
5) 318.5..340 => 1.1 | 182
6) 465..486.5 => 1.4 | 165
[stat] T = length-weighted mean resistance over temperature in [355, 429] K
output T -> 166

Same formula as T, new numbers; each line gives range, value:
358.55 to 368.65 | 169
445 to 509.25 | 164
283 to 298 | 203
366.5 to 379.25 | 178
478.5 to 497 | 167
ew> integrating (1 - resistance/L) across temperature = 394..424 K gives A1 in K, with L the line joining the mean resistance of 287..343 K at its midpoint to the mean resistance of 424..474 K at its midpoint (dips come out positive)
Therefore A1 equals 1.5 K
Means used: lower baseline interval 192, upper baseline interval 159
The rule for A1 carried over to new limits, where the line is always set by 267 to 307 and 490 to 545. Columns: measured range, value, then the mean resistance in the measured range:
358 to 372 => 1.3 K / 173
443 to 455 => 1.6 K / 156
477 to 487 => 0.7 K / 164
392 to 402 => 0.9 K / 170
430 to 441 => 1.2 K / 161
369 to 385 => 1.1 K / 175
